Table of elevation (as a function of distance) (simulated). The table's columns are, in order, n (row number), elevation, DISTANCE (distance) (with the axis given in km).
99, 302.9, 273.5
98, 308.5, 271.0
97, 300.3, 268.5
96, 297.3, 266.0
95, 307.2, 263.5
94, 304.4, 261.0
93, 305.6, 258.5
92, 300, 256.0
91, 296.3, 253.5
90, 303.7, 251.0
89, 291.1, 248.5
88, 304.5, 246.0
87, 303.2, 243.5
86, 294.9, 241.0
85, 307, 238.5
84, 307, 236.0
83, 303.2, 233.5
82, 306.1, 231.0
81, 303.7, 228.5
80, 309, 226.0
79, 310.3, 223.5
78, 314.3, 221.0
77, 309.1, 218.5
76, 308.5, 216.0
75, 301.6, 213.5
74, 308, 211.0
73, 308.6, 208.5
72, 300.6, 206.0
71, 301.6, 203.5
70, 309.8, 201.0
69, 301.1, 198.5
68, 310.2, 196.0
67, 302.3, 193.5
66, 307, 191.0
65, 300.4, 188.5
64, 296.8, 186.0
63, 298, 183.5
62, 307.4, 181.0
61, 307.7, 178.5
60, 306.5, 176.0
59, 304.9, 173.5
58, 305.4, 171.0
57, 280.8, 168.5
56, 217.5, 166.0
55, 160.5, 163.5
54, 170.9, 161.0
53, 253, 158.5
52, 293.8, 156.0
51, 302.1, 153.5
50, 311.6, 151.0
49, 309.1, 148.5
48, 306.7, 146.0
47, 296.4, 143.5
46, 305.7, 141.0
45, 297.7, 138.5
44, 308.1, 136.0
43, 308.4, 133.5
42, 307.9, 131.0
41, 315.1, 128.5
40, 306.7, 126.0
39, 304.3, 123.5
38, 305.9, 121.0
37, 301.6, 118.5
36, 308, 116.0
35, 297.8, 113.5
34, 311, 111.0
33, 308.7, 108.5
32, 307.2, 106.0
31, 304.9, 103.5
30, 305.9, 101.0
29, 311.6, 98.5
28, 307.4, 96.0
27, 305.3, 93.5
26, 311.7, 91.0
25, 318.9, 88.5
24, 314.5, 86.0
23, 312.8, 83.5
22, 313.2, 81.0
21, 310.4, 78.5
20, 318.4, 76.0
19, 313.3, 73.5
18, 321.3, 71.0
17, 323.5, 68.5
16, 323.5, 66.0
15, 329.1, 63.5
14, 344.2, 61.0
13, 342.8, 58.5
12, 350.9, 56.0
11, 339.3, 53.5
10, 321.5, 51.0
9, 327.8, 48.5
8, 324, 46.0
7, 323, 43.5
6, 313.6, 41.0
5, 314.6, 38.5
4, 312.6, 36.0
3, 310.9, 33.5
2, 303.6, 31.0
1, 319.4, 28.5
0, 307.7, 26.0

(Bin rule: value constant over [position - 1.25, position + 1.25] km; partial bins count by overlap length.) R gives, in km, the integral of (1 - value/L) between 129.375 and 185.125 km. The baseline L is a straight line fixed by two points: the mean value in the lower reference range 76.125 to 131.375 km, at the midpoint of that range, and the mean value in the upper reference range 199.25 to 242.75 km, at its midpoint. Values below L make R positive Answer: 4.1 km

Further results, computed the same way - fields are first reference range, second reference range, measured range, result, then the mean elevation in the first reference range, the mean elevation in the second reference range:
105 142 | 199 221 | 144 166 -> 3.2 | 306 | 306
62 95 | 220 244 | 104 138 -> 0.8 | 317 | 306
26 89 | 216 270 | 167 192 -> 0.8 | 322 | 304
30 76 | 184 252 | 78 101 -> 0.6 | 324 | 305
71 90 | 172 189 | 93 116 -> 0.4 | 315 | 303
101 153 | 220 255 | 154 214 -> 3.8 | 306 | 304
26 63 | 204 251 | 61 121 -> 1.3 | 324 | 305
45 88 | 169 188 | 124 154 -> 0.4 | 325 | 303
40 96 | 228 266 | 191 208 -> 0.2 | 323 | 302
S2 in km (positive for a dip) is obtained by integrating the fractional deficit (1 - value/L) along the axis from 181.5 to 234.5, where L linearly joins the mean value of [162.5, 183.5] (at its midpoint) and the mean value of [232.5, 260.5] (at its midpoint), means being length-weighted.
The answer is -3.1 km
